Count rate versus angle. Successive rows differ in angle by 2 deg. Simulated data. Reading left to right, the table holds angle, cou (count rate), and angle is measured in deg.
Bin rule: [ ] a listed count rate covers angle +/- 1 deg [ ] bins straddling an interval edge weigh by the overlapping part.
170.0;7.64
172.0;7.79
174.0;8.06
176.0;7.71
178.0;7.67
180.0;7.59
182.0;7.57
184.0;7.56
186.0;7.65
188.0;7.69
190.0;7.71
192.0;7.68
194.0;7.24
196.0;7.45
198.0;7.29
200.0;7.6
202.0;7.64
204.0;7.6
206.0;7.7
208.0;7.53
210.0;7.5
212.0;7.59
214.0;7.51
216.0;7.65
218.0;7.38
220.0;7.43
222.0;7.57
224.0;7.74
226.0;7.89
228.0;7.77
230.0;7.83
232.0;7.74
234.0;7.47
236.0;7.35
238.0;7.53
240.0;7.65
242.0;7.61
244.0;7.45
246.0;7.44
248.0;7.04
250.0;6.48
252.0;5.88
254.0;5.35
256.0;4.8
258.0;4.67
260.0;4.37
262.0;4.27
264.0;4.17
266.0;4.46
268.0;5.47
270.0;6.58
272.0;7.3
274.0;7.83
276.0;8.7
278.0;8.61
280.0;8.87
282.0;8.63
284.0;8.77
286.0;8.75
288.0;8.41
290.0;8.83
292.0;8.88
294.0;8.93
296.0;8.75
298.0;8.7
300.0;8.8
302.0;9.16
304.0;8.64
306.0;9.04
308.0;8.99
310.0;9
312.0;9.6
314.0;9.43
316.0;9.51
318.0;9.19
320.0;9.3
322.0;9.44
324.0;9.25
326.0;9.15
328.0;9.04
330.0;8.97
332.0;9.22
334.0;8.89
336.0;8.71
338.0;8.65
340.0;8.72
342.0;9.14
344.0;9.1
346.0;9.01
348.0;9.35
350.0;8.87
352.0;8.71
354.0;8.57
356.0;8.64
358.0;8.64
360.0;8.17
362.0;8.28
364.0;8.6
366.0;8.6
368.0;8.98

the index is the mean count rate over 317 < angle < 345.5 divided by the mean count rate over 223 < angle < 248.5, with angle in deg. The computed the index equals 1.19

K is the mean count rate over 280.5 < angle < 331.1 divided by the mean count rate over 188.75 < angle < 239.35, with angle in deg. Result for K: 1.19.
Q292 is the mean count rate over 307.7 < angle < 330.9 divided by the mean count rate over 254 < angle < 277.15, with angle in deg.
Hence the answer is 1.62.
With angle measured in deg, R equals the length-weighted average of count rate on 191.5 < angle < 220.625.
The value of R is 7.52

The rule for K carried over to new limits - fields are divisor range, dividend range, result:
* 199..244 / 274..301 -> 1.15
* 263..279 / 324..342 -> 1.35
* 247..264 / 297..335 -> 1.73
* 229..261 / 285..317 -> 1.34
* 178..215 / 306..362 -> 1.19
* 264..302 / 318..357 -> 1.12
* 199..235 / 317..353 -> 1.19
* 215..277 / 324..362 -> 1.31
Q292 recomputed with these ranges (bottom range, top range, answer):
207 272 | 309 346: 1.36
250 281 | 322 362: 1.46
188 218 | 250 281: 0.81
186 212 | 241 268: 0.75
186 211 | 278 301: 1.16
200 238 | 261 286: 0.93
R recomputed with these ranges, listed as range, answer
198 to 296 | 7.27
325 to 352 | 8.98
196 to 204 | 7.51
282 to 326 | 9.01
